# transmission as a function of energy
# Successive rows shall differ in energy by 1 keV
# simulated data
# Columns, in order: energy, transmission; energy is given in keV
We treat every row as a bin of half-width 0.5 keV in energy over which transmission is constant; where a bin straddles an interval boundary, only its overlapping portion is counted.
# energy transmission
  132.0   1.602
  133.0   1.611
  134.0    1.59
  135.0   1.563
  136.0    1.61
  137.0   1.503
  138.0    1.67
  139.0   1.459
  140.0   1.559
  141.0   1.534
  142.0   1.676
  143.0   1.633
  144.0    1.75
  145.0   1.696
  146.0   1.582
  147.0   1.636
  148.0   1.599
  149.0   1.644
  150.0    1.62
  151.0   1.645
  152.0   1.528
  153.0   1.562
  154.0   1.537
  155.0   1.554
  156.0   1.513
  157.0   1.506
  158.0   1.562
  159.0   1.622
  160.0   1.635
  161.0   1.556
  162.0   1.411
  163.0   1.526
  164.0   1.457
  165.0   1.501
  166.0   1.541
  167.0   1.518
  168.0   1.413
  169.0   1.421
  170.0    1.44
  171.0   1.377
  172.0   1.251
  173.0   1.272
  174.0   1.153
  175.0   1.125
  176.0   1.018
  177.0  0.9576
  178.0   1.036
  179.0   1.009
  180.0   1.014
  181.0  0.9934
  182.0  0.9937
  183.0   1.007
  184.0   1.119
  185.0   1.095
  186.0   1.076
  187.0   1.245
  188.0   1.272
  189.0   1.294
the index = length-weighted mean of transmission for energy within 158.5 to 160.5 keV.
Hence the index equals 1.63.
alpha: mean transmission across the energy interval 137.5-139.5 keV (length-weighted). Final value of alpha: 1.56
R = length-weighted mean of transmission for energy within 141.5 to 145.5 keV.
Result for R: 1.69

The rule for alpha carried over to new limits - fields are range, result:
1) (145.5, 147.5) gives 1.61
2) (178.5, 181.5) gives 1.01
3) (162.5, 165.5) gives 1.49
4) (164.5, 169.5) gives 1.48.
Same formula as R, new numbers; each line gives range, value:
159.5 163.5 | 1.53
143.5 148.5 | 1.65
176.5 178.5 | 0.997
